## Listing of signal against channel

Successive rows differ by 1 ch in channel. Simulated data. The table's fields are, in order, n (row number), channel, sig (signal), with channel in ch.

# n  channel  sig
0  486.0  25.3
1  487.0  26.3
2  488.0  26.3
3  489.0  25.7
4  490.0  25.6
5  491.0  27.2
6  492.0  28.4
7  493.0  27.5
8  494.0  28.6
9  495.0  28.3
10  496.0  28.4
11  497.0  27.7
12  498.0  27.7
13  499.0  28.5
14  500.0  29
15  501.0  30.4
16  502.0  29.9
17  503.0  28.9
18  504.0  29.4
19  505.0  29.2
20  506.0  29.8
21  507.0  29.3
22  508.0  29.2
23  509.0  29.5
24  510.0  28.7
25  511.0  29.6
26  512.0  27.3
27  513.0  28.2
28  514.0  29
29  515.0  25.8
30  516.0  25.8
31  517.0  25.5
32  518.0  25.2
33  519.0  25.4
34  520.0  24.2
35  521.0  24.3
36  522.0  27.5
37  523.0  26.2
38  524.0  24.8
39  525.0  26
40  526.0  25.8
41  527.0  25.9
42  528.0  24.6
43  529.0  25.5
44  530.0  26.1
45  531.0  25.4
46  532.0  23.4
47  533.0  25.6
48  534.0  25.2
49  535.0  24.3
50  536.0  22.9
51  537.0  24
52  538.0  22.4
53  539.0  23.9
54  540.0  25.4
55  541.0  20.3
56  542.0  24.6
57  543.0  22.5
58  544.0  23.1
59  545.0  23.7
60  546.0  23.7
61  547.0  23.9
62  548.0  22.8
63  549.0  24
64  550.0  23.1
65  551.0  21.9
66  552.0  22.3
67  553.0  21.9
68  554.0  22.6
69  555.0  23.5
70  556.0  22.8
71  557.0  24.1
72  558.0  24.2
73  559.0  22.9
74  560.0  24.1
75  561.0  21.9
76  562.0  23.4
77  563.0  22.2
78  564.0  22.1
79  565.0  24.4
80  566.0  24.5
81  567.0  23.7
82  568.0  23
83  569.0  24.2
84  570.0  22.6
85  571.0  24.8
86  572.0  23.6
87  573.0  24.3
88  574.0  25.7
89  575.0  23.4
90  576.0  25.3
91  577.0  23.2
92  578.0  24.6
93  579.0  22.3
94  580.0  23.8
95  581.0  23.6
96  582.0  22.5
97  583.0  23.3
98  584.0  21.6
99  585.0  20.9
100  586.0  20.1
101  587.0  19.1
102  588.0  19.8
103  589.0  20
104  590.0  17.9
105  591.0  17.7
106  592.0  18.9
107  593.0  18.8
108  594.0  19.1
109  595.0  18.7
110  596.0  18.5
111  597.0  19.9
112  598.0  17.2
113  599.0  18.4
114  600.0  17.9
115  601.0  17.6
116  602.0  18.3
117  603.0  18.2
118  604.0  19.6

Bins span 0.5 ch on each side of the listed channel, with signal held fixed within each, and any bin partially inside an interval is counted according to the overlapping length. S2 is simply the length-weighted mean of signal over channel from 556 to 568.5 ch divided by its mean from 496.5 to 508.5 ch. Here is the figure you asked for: 0.8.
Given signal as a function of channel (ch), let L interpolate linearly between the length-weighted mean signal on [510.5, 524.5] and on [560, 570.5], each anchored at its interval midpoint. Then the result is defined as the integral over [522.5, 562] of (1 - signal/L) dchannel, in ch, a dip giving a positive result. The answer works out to 1.4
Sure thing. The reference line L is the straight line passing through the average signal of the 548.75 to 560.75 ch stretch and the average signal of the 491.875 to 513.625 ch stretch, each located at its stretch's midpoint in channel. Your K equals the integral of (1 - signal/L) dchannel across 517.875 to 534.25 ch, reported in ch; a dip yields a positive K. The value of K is 0.5 ch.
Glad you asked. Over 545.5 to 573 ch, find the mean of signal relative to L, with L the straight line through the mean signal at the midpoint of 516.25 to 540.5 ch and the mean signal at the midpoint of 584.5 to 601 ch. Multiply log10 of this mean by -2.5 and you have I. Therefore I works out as -0.06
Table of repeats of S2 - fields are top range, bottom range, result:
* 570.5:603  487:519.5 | 0.75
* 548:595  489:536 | 0.83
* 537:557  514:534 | 0.91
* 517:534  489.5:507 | 0.89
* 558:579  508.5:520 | 0.87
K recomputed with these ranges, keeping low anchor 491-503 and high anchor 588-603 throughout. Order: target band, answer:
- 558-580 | -2.5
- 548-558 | -0.1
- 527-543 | 0.3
